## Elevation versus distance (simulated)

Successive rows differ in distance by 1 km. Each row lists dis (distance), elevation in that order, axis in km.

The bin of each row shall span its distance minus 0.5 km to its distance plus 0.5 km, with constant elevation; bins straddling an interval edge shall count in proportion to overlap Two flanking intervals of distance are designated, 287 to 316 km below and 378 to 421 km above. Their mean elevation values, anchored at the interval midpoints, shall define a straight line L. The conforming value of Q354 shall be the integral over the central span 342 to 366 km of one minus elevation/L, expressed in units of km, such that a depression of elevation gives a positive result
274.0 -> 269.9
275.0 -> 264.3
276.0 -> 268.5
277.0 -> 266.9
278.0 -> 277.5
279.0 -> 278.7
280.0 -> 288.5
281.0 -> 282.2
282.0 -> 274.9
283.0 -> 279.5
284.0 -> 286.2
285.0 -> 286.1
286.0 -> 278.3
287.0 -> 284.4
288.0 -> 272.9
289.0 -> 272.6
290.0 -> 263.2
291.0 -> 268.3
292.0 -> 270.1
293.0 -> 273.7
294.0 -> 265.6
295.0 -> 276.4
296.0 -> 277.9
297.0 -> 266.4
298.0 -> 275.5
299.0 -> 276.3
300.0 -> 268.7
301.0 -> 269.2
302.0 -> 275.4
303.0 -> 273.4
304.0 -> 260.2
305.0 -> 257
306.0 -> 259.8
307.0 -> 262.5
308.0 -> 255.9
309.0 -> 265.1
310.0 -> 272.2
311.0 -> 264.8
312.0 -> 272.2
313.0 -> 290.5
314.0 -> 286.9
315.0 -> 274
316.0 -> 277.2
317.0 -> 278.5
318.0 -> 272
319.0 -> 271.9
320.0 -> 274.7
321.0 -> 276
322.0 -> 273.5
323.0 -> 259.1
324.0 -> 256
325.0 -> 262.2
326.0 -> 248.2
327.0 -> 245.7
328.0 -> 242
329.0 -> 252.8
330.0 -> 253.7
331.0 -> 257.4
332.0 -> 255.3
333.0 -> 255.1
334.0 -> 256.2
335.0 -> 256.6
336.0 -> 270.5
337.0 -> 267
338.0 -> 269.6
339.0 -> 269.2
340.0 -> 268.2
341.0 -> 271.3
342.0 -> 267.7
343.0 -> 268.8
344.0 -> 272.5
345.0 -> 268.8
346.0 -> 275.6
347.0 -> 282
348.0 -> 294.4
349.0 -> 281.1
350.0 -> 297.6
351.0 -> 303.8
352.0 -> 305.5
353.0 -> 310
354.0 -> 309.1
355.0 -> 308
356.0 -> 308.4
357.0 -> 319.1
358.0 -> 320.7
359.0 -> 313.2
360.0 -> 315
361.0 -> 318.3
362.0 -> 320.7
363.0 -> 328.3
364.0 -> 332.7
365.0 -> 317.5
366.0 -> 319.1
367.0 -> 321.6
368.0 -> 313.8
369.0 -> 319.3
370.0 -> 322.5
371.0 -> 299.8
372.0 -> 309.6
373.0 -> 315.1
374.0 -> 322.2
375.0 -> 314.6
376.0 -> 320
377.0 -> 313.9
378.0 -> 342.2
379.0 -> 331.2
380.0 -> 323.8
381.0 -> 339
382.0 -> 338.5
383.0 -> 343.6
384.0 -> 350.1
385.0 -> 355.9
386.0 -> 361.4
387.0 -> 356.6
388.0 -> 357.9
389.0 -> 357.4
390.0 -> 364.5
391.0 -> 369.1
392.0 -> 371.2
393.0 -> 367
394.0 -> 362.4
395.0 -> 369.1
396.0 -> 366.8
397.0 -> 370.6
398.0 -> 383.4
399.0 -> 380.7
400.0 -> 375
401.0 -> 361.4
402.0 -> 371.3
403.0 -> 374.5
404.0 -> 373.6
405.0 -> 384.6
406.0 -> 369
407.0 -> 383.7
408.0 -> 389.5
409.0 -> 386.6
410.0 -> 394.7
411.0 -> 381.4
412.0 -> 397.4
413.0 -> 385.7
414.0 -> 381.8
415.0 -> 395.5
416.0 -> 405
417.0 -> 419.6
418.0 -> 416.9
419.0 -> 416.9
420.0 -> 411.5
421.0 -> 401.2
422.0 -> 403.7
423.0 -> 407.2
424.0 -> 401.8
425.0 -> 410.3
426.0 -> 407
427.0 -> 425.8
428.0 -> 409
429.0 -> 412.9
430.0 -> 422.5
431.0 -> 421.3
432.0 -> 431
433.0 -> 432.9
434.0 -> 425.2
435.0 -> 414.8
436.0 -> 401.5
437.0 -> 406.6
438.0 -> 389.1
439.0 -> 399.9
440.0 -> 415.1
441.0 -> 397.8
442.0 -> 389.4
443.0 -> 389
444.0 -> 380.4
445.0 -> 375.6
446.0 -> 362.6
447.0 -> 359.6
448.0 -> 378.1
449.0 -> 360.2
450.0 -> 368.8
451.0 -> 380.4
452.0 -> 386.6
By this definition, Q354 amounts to 1.7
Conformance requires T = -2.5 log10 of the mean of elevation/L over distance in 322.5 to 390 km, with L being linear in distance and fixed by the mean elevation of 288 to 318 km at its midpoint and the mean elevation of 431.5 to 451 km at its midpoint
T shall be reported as 0.064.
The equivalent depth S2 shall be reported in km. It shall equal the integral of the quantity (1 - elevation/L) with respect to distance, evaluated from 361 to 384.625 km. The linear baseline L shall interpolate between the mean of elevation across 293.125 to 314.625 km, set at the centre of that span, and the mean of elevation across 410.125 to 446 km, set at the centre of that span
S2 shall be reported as 1.4 km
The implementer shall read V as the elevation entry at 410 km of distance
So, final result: 394.7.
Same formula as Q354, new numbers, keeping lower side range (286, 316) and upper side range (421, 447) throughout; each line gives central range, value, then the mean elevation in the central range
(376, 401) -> 0.2 km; 356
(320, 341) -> 2.8 km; 260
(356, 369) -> 0.5 km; 320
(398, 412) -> -0.2 km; 380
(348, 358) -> 0.6 km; 305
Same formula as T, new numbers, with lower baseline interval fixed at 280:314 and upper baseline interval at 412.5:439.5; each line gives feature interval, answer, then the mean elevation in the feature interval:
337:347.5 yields 0.18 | 271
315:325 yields 0.10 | 271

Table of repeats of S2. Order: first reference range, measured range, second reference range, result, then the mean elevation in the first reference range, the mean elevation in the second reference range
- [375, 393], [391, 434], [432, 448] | -2.5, 347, 397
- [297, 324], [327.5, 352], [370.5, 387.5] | 2.2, 271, 332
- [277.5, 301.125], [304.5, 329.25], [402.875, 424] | 2.9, 276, 395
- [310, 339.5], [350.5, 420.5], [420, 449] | -2.0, 265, 402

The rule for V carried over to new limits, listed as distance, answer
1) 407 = 383.7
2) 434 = 425.2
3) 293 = 273.7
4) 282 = 274.9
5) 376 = 320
